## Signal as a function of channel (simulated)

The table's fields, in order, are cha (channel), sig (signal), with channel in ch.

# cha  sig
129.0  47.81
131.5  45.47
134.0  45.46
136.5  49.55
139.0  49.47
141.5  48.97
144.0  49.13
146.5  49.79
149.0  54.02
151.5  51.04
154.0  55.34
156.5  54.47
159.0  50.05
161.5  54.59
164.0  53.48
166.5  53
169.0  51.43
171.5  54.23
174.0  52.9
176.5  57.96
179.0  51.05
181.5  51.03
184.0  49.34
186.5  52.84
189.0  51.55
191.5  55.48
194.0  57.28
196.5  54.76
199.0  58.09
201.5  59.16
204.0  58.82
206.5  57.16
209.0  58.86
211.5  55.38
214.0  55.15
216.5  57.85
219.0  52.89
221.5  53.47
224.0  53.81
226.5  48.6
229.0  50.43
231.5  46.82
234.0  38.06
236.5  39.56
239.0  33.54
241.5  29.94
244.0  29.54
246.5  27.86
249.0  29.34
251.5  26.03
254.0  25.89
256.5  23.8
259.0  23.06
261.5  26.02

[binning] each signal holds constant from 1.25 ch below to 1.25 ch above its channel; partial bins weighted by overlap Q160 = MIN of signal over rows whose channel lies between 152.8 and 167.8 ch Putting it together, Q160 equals 50.05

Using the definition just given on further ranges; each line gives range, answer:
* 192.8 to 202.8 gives 54.76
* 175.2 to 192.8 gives 49.34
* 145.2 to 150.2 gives 49.79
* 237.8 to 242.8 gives 29.94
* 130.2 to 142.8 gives 45.46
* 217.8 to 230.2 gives 48.6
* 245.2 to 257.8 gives 23.8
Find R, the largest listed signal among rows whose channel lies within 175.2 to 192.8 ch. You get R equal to 57.96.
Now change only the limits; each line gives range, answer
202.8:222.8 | 58.86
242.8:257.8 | 29.54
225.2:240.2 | 50.43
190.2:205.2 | 59.16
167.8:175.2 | 54.23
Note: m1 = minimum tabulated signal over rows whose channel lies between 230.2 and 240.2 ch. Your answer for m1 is 33.54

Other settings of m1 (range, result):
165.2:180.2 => 51.05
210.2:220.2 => 52.89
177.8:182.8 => 51.03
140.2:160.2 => 48.97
